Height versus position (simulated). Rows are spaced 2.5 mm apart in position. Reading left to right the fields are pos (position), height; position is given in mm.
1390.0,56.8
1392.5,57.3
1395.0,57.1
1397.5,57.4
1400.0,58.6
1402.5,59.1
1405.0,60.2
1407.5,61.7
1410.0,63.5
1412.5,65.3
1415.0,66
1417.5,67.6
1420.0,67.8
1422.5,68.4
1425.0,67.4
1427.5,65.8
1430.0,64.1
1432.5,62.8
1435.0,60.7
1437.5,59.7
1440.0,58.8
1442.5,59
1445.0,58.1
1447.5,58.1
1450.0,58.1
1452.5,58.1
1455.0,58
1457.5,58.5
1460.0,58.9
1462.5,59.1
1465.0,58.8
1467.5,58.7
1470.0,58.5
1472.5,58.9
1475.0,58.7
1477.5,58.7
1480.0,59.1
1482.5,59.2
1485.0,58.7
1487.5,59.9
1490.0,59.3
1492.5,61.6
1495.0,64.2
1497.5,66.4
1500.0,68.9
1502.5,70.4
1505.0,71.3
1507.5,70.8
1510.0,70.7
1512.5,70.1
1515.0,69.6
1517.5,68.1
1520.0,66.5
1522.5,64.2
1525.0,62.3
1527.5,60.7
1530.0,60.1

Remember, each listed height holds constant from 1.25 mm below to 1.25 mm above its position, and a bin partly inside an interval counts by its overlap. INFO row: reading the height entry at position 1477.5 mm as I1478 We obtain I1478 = 58.7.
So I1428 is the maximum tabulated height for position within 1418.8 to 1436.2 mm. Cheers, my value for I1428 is 68.4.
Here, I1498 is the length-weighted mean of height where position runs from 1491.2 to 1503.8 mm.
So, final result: 66.3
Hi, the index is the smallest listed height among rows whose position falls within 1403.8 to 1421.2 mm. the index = 60.2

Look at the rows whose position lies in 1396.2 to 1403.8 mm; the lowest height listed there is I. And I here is 57.4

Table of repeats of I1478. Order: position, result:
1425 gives 67.4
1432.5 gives 62.8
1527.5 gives 60.7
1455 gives 58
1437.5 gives 59.7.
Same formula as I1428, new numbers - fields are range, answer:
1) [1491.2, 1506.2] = 71.3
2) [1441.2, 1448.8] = 59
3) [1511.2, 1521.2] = 70.1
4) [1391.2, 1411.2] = 63.5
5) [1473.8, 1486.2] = 59.2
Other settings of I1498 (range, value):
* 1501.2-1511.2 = 70.8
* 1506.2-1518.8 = 69.9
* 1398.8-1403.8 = 58.9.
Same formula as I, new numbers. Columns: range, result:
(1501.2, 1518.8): 68.1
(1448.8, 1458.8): 58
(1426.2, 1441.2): 58.8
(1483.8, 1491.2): 58.7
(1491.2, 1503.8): 61.6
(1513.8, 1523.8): 64.2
